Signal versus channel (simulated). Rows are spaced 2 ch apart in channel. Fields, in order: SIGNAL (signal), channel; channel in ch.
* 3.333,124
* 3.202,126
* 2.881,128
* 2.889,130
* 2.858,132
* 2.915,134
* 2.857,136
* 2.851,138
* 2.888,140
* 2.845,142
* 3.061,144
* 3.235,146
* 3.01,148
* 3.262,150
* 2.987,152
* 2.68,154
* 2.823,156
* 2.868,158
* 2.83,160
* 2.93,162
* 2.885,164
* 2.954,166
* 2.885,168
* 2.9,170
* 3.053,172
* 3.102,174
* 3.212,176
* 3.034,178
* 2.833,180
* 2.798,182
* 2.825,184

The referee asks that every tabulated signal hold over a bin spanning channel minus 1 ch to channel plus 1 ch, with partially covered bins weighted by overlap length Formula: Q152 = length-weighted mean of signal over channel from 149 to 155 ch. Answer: 2.98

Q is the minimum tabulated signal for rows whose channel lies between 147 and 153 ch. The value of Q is 2.987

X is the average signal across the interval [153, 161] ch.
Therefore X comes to 2.8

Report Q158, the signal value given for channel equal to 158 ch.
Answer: 2.868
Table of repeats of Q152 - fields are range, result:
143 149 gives 3.1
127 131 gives 2.88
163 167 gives 2.92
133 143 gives 2.87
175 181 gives 3.03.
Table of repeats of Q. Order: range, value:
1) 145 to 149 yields 3.01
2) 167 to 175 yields 2.885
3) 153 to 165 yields 2.68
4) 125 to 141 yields 2.851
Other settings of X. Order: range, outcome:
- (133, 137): 2.89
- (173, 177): 3.16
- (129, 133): 2.87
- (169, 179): 3.06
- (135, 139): 2.85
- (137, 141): 2.87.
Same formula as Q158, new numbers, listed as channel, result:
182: 2.798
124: 3.333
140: 2.888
